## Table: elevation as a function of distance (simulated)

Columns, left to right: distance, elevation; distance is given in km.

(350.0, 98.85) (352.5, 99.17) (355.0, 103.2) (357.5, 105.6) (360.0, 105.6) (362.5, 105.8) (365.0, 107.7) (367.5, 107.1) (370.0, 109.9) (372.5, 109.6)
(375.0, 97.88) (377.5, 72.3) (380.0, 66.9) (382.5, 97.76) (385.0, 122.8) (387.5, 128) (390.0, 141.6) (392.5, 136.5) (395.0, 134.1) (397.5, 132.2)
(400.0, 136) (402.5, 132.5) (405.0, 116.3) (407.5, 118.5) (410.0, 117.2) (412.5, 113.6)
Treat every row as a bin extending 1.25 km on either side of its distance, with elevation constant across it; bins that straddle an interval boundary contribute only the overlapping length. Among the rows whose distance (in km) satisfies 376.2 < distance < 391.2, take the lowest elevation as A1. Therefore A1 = 66.9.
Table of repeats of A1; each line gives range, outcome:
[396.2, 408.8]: 116.3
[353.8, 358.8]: 103.2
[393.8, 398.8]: 132.2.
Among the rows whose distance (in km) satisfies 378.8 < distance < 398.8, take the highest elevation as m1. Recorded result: 141.6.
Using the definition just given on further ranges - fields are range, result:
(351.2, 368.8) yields 107.7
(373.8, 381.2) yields 97.88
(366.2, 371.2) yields 109.9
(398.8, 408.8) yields 136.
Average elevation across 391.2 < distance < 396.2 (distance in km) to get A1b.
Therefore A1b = 135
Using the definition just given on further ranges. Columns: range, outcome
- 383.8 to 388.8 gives 126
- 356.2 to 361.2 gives 106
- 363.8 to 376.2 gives 106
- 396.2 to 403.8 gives 133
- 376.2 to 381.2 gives 69.9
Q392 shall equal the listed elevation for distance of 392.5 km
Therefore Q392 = 136.5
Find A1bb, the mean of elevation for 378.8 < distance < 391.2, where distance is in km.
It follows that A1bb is 111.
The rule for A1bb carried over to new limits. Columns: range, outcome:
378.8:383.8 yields 82.9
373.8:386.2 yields 91.4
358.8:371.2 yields 107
